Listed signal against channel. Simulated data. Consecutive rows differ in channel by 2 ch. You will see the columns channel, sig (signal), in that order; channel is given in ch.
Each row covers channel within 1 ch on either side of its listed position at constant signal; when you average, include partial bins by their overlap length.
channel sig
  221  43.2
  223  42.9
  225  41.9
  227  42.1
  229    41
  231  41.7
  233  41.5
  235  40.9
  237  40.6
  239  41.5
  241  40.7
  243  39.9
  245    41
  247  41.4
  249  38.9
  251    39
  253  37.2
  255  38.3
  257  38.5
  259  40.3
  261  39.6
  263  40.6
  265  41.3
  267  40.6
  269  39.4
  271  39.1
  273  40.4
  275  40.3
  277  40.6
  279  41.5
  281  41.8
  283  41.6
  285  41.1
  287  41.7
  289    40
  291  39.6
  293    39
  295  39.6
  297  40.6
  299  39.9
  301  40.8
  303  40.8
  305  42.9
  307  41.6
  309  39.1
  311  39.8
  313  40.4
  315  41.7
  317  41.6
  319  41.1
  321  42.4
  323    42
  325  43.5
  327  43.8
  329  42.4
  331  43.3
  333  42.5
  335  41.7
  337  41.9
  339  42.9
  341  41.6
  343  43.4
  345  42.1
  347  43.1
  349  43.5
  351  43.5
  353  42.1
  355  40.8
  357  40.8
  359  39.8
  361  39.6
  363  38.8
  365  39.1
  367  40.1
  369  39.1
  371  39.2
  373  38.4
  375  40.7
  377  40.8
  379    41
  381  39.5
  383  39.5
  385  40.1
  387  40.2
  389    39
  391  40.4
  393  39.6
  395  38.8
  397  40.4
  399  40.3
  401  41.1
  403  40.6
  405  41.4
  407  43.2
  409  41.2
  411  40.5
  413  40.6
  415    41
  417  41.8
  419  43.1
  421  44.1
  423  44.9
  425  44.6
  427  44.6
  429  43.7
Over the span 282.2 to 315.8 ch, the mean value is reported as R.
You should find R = 40.6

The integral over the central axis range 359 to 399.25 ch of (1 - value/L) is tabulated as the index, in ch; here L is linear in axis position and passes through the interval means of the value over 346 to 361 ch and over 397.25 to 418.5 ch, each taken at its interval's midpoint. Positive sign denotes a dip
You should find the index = 1.7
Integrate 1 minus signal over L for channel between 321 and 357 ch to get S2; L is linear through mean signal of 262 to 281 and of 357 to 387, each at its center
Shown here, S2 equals -2.3 ch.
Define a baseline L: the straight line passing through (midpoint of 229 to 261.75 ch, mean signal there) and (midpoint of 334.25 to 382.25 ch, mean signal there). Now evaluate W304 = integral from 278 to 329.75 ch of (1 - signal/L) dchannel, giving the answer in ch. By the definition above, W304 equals -0.8 ch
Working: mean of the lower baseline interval 40.1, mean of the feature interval 41.2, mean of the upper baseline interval 41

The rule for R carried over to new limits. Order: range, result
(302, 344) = 41.9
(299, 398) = 41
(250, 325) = 40.5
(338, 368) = 41.4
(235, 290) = 40.3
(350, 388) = 40.2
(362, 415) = 40.2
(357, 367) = 39.5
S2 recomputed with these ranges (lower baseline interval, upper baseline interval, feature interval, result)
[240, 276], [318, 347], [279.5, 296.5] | 0.13 ch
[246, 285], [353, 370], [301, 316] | -0.34 ch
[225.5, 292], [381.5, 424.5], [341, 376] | 0.01 ch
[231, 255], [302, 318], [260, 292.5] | 0.04 ch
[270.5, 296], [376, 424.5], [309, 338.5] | -0.90 ch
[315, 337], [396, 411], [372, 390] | 0.68 ch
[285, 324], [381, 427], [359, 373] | 0.61 ch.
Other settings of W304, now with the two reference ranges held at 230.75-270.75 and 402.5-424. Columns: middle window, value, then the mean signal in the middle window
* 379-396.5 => 0.8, 39.7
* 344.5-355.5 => -0.3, 42.6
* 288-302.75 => 0.2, 40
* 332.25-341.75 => -0.2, 42.1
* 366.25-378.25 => 0.5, 39.7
